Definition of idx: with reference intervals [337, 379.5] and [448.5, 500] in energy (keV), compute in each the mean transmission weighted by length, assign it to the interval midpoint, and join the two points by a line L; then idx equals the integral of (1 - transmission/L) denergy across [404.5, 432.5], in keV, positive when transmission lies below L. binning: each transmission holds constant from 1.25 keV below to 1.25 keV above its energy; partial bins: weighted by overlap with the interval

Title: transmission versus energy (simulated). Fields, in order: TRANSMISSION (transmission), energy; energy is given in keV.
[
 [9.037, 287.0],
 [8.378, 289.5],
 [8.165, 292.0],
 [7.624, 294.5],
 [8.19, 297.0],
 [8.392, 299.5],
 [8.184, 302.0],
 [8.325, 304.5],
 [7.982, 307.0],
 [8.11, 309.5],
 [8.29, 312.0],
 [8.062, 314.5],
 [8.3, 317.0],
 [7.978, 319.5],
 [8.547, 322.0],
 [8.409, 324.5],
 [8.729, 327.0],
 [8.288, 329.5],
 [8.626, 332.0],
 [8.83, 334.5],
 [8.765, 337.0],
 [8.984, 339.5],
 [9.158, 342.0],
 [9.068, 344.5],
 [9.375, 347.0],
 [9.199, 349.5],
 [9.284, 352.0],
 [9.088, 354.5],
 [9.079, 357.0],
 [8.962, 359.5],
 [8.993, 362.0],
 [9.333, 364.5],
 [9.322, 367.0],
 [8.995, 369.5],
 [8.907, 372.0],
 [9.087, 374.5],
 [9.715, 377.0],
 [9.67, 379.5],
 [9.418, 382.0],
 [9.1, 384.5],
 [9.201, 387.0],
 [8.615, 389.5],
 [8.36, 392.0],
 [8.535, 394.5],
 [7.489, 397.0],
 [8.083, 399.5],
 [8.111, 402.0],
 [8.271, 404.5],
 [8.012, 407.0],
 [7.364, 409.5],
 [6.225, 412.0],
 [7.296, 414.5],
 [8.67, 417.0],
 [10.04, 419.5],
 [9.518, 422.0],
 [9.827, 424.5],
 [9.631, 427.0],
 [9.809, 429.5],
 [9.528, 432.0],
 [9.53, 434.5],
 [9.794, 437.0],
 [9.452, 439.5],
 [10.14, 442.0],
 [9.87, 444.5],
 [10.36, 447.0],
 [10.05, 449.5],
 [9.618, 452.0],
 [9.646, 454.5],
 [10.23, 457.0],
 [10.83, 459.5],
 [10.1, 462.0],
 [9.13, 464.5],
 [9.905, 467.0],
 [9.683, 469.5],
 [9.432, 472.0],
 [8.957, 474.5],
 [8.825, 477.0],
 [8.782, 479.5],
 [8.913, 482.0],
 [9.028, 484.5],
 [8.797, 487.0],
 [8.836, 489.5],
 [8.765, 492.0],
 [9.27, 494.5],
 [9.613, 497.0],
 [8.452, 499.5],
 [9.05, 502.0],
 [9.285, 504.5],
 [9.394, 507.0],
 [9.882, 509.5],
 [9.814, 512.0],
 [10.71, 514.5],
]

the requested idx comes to 1.8 keV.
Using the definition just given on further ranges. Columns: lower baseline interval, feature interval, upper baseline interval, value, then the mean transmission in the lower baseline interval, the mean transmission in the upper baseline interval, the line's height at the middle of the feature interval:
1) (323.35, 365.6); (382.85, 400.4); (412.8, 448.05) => 1.4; 8.95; 9.49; 9.24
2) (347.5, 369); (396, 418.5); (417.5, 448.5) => 4.2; 9.16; 9.77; 9.56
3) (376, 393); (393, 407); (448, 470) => 1.8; 9.16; 9.92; 9.32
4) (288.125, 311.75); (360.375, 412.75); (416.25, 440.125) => 2.8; 8.16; 9.6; 9.13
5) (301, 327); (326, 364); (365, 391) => -1.2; 8.24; 9.2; 8.71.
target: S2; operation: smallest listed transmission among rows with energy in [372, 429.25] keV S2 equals 6.225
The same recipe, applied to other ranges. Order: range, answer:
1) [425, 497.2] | 8.765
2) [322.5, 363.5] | 8.288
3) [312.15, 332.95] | 7.978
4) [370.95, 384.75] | 8.907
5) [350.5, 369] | 8.962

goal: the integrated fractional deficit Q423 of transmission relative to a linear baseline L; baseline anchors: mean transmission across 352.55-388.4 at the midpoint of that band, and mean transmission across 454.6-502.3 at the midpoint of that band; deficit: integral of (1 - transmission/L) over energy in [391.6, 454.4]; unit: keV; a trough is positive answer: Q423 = 2.0 keV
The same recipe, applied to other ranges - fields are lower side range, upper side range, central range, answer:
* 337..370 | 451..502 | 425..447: -1.17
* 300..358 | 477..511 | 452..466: -1.51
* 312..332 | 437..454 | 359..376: -0.35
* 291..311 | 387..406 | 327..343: -1.15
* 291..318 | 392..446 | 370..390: -1.49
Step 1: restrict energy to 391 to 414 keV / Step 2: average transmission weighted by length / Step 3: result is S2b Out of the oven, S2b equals 7.8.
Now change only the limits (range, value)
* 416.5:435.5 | 9.61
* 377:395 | 9.05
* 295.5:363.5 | 8.64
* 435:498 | 9.52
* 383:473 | 9.15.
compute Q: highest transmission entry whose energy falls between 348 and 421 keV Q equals 10.04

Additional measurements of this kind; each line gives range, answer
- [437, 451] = 10.36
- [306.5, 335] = 8.83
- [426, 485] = 10.83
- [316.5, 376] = 9.375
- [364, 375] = 9.333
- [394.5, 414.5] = 8.535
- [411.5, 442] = 10.14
